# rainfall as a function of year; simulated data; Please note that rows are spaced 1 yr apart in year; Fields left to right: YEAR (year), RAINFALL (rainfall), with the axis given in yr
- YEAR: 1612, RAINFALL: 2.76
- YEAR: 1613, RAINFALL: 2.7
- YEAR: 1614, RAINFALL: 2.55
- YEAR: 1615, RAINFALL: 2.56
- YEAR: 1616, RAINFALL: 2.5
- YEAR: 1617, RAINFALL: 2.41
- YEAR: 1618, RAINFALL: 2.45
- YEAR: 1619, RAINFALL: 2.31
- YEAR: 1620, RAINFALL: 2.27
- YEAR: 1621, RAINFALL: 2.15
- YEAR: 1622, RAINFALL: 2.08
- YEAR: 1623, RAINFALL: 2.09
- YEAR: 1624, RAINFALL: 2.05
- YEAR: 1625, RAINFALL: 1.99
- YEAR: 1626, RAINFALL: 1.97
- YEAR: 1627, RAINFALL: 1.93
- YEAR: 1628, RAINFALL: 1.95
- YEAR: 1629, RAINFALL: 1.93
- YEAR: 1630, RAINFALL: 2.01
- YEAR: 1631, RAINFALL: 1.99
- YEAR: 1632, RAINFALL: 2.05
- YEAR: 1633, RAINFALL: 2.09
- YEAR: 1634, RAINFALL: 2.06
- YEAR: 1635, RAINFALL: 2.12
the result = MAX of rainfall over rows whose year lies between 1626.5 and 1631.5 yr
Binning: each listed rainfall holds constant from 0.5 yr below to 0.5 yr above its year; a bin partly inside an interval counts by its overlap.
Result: 2.01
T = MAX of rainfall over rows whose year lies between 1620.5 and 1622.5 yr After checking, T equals 2.15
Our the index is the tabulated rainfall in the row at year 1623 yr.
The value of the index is 2.09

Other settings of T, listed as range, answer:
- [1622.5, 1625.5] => 2.09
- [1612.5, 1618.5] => 2.7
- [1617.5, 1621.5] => 2.45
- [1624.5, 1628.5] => 1.99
